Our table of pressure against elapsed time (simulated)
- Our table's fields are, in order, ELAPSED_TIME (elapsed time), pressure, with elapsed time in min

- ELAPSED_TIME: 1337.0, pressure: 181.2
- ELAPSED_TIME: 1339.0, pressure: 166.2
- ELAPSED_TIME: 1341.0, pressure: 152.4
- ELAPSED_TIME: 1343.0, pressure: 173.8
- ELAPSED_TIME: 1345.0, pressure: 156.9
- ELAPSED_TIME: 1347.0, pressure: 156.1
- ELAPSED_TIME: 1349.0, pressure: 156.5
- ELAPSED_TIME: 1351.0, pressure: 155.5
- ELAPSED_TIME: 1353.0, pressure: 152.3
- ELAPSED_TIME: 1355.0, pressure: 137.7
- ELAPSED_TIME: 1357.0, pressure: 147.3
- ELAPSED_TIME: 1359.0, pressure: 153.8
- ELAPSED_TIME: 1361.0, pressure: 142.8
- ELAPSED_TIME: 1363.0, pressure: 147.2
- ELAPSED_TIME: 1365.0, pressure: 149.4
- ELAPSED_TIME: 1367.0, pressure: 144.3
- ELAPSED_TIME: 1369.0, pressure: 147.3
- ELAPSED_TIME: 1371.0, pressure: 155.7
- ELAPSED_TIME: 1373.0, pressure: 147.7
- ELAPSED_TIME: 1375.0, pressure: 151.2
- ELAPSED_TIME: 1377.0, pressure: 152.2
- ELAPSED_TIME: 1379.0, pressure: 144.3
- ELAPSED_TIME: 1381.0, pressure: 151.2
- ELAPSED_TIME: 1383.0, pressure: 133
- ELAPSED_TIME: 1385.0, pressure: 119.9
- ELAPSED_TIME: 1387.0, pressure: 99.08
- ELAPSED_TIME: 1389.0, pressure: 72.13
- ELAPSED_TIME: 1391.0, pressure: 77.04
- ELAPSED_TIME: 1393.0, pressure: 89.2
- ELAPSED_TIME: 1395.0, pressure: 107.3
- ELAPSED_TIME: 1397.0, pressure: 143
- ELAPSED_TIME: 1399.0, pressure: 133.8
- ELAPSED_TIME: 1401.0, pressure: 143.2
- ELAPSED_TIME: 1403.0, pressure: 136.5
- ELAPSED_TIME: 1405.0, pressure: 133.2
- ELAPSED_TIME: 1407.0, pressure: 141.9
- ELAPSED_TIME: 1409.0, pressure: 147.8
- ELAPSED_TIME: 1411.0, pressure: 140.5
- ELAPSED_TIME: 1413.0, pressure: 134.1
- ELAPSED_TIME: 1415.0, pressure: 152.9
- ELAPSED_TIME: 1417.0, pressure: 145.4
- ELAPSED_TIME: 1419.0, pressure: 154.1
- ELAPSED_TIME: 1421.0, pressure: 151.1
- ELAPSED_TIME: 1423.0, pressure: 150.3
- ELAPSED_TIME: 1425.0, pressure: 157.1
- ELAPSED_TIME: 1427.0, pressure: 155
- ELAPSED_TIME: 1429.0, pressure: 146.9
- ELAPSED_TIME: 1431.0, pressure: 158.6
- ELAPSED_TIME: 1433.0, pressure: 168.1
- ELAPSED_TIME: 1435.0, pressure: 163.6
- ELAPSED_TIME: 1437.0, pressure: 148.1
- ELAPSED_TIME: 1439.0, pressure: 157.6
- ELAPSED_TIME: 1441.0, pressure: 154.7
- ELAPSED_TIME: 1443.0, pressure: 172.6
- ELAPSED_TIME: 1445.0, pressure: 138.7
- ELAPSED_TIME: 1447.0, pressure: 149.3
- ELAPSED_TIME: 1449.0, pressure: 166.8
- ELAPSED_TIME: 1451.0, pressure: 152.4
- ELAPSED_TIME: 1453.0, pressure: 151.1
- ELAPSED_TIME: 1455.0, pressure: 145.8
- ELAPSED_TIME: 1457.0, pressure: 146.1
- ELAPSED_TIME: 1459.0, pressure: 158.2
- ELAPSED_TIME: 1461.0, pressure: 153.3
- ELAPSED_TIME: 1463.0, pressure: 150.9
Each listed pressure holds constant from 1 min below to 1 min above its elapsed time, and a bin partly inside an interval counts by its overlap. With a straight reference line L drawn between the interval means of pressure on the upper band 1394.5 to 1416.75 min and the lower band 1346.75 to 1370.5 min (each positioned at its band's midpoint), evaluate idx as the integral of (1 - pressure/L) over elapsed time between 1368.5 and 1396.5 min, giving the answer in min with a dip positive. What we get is 3.8 min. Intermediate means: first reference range 149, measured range 125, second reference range 139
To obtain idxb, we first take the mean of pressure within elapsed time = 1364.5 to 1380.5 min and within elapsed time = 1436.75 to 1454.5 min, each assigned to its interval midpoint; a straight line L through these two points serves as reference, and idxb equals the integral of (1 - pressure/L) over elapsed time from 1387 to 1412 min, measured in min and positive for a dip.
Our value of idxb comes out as 5.0 min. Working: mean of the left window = 149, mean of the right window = 155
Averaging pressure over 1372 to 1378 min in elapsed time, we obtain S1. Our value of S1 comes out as 150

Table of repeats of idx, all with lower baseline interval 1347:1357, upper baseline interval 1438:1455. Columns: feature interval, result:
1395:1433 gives 2.0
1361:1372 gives 0.2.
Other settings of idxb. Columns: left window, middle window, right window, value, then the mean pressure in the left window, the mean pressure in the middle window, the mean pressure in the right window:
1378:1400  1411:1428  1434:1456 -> -1.6 min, 115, 149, 155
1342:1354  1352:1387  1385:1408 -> -1.2 min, 159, 144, 116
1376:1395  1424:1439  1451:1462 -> -2.0 min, 115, 157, 151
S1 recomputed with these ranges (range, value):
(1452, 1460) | 150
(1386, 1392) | 82.8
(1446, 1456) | 153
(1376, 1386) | 140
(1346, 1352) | 156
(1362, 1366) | 148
